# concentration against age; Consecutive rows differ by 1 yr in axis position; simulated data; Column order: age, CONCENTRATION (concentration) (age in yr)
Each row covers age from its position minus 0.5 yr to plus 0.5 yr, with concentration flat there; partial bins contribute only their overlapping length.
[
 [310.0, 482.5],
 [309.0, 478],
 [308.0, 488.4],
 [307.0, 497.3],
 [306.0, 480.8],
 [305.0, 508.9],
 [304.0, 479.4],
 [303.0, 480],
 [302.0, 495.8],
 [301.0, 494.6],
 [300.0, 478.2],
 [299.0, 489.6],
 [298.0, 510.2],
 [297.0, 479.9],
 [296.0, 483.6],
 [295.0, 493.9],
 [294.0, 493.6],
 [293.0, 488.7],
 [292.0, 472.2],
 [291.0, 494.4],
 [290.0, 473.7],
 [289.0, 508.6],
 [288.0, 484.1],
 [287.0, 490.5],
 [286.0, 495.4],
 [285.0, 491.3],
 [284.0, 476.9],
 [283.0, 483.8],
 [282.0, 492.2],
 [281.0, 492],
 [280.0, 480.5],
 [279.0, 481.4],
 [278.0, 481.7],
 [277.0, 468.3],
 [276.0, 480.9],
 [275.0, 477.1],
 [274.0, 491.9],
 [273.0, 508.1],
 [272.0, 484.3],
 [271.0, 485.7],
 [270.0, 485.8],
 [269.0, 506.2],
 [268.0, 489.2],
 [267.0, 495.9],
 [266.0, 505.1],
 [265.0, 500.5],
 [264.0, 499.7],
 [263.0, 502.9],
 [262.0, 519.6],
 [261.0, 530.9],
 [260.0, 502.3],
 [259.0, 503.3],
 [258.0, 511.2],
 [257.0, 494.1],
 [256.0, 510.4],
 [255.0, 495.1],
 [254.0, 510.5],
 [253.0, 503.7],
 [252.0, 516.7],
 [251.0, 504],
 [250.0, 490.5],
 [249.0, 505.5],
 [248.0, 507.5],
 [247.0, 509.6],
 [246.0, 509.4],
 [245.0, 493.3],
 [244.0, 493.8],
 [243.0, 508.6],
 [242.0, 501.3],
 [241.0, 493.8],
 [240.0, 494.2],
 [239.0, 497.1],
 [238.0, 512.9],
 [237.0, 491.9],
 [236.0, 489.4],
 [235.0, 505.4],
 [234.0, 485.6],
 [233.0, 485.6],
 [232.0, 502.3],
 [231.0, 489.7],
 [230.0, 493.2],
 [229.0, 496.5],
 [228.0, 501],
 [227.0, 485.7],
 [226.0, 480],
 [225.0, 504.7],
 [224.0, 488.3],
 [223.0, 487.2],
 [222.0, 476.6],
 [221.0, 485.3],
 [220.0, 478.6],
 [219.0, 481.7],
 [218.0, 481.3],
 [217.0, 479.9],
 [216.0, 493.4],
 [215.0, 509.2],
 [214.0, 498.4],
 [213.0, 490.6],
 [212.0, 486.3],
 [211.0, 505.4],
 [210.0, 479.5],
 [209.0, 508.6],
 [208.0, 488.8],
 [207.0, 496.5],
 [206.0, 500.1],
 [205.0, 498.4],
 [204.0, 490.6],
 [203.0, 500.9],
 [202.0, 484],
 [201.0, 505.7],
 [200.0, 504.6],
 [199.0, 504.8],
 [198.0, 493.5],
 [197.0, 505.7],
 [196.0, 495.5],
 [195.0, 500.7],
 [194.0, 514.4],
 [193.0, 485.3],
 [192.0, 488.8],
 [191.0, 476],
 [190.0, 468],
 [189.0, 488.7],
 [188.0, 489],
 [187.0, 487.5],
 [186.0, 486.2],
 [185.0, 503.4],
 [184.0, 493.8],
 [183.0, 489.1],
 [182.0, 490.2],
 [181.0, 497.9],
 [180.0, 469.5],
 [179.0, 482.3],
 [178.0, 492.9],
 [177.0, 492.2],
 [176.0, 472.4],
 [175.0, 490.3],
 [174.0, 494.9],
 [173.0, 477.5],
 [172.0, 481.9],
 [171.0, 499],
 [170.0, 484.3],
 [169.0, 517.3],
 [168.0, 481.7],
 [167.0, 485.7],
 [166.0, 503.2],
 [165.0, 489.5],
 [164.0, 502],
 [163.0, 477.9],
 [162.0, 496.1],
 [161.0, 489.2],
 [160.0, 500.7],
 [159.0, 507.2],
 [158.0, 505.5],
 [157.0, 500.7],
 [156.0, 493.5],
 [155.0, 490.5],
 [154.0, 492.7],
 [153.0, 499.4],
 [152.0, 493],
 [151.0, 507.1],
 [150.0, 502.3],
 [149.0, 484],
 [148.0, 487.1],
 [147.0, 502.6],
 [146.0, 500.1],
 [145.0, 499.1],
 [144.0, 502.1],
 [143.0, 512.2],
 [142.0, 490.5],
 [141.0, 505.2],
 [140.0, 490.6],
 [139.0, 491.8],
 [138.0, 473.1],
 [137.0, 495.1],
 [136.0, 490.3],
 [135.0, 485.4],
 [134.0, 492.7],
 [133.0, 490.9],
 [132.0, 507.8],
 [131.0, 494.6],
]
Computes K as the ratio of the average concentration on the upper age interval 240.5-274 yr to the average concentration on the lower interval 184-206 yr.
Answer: 1.02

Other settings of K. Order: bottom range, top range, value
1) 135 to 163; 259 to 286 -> 0.99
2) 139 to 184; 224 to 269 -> 1.01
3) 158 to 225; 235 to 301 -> 1.01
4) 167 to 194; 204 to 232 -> 1.01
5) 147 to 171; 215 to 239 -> 0.99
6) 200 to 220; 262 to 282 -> 1.00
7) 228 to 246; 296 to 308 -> 0.99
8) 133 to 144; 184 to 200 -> 1.00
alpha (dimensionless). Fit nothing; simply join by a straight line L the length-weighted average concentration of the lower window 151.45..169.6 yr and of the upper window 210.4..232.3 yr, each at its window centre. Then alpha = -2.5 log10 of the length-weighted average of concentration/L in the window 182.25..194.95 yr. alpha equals 0.01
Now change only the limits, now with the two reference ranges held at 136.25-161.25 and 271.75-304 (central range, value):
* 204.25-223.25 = 0.00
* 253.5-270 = -0.03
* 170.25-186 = 0.01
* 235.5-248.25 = -0.02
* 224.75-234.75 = 0.00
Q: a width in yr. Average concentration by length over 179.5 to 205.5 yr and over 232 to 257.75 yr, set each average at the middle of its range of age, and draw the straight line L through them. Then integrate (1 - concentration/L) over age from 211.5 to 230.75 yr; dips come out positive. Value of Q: 0.3 yr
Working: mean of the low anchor 493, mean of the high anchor 501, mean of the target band 489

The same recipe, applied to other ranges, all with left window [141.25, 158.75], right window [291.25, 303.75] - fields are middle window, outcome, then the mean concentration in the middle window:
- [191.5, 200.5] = -0.08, 499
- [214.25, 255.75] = -0.28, 496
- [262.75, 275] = -0.13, 495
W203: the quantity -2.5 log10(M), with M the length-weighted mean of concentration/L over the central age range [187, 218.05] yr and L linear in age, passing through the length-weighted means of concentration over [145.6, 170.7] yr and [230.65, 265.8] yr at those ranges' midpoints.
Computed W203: 0.01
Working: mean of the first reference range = 496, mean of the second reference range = 502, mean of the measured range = 494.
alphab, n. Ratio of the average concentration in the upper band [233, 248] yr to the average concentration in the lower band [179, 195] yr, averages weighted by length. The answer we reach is 1.02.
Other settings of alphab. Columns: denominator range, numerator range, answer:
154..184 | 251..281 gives 1.01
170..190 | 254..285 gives 1.01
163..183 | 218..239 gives 1.00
